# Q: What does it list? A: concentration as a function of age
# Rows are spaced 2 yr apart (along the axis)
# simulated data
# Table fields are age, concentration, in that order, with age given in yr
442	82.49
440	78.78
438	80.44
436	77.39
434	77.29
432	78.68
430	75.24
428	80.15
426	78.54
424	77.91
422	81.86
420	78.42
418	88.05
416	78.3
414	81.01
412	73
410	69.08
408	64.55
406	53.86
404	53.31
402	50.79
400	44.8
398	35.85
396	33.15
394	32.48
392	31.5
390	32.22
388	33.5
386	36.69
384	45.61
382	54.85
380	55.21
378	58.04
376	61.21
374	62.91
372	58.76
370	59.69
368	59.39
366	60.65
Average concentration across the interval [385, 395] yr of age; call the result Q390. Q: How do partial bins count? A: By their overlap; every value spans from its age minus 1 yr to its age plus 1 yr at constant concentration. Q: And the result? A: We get 33.3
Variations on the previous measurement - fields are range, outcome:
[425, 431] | 78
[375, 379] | 59.6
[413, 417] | 79.7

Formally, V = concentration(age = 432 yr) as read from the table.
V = 78.68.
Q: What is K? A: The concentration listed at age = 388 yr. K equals 33.5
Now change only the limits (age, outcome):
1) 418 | 88.05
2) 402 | 50.79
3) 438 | 80.44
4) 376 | 61.21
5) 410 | 69.08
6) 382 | 54.85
